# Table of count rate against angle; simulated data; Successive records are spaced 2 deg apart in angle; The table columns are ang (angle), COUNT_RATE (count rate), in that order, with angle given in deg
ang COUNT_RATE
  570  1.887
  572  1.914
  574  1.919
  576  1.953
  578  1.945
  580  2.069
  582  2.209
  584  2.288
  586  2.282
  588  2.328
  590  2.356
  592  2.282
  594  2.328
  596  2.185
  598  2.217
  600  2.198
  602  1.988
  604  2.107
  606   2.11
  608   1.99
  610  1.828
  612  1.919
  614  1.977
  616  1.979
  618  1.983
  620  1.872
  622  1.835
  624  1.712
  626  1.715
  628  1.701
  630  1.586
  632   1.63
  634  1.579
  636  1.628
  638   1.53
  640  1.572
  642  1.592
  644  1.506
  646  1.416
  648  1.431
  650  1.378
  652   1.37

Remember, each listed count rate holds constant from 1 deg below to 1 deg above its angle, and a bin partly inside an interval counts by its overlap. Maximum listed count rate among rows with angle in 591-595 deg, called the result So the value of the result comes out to 2.328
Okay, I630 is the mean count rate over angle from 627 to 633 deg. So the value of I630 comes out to 1.64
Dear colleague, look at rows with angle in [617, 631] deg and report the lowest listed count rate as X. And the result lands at 1.586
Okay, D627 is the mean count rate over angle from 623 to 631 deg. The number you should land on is 1.68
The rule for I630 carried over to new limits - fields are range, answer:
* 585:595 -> 2.32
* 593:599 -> 2.24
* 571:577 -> 1.93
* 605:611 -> 1.98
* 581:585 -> 2.25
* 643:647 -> 1.46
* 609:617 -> 1.93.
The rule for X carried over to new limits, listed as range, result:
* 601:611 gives 1.828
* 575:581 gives 1.945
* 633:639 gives 1.53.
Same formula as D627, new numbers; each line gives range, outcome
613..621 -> 1.95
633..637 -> 1.6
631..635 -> 1.6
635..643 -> 1.58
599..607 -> 2.1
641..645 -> 1.55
